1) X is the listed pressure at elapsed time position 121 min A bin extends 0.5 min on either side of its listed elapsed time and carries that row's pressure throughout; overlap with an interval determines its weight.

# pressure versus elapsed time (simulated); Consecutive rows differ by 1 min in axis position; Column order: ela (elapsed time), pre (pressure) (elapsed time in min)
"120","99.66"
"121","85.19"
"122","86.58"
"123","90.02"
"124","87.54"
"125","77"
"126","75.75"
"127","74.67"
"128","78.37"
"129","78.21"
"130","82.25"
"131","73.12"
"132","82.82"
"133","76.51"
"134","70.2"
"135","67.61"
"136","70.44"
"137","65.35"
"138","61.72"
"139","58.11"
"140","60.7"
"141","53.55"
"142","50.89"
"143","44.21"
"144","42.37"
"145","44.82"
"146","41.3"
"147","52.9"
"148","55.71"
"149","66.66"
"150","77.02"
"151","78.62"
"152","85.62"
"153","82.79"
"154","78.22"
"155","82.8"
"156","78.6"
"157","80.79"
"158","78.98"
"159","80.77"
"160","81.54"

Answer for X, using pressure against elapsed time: 85.19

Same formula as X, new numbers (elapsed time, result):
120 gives 99.66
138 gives 61.72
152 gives 85.62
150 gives 77.02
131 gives 73.12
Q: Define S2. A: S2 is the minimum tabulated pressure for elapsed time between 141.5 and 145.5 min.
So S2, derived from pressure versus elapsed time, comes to 42.37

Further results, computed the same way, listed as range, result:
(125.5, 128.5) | 74.67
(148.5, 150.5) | 66.66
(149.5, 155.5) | 77.02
